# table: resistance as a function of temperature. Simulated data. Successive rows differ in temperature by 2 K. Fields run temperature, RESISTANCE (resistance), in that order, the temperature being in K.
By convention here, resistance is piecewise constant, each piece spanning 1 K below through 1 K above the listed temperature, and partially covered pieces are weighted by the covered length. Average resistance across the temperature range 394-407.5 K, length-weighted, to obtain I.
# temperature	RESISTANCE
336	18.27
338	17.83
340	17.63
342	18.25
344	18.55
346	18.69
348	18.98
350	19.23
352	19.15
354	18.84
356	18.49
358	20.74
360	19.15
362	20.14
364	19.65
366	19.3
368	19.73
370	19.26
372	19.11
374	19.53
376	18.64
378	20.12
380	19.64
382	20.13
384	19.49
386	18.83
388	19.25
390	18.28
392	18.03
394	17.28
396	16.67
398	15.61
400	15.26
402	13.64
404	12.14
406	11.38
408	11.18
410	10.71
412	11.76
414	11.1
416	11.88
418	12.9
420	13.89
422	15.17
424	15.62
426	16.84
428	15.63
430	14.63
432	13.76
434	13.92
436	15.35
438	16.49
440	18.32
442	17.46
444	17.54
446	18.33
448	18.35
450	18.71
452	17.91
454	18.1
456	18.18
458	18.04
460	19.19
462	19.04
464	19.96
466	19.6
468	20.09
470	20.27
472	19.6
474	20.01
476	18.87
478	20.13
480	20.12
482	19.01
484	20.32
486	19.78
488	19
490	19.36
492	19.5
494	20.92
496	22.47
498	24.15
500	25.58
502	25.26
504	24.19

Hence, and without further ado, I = 14.2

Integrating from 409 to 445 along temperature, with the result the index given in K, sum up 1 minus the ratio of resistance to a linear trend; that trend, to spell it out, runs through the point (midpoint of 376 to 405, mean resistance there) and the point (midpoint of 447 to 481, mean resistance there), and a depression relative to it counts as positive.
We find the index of 7.4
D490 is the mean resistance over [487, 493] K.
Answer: 19.3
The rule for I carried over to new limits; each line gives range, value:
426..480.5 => 18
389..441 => 14.5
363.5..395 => 19.1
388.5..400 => 17.1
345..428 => 16.9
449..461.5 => 18.4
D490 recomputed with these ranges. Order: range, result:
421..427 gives 15.9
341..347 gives 18.5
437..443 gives 17.4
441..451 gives 18.1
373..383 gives 19.6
